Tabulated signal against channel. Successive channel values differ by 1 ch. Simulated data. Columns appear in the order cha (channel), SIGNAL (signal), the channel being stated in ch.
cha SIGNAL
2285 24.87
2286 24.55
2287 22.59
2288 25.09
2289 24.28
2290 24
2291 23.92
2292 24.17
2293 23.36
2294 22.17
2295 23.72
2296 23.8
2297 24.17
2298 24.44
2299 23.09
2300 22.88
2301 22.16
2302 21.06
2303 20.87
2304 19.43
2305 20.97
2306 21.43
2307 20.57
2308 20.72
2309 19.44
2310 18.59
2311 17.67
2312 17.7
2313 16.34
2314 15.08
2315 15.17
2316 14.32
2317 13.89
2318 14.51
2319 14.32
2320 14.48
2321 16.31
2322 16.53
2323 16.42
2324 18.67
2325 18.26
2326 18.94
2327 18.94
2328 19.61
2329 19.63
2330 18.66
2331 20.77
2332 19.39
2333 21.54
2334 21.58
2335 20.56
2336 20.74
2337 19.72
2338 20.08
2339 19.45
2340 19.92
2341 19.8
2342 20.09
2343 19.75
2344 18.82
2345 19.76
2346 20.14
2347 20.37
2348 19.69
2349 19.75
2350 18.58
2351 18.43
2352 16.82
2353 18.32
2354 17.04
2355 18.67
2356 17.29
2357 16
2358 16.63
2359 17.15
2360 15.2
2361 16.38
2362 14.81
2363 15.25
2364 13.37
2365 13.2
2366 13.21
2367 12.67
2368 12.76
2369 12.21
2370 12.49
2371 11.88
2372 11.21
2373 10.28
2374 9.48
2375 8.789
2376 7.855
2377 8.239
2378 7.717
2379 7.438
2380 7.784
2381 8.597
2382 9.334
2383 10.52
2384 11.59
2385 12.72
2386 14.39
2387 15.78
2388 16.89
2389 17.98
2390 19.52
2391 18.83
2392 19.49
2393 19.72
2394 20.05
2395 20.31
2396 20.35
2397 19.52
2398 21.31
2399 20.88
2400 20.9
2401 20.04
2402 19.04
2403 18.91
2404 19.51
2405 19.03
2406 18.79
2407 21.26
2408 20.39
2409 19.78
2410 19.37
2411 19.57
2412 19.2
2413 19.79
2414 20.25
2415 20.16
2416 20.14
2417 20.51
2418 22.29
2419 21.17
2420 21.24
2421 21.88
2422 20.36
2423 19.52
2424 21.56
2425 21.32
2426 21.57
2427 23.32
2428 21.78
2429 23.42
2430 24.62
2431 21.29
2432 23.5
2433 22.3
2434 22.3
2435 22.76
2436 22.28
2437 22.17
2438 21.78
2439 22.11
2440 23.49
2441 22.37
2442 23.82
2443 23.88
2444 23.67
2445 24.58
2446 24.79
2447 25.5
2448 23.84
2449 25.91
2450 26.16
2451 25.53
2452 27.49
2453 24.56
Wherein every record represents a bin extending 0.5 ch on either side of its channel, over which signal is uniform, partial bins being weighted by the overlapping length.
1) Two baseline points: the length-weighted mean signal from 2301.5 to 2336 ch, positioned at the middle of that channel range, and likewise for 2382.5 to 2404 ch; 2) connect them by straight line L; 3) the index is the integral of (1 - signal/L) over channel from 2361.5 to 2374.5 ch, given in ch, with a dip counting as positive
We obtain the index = 4.04 ch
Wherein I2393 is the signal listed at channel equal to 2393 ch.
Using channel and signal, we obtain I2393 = 19.72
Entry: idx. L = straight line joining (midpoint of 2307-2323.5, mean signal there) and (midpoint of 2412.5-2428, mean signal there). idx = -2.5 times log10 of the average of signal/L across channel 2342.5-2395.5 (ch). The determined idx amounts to 0.25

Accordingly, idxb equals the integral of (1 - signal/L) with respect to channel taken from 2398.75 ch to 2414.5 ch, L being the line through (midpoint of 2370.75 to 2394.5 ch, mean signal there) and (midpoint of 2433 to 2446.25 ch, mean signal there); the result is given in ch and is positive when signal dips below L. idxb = -2.5 ch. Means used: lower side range 12.8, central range 19.8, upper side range 23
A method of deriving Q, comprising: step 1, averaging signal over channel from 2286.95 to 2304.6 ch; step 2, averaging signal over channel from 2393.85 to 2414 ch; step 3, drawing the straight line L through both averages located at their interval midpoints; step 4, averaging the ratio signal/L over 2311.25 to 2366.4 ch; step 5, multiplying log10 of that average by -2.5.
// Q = 0.22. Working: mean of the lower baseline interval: 23.1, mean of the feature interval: 17.8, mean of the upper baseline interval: 19.9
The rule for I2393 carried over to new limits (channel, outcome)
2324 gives 18.67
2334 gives 21.58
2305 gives 20.97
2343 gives 19.75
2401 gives 20.04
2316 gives 14.32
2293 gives 23.36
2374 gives 9.48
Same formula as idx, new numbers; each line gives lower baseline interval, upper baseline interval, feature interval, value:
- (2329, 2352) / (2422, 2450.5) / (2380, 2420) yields 0.19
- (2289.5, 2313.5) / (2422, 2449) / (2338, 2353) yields 0.14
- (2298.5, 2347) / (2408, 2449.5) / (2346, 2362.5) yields 0.13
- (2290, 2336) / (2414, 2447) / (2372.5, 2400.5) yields 0.42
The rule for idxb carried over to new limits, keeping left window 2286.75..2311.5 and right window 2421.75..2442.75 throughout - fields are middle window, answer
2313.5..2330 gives 4.14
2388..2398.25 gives 1.26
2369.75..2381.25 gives 6.71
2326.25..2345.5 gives 1.99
